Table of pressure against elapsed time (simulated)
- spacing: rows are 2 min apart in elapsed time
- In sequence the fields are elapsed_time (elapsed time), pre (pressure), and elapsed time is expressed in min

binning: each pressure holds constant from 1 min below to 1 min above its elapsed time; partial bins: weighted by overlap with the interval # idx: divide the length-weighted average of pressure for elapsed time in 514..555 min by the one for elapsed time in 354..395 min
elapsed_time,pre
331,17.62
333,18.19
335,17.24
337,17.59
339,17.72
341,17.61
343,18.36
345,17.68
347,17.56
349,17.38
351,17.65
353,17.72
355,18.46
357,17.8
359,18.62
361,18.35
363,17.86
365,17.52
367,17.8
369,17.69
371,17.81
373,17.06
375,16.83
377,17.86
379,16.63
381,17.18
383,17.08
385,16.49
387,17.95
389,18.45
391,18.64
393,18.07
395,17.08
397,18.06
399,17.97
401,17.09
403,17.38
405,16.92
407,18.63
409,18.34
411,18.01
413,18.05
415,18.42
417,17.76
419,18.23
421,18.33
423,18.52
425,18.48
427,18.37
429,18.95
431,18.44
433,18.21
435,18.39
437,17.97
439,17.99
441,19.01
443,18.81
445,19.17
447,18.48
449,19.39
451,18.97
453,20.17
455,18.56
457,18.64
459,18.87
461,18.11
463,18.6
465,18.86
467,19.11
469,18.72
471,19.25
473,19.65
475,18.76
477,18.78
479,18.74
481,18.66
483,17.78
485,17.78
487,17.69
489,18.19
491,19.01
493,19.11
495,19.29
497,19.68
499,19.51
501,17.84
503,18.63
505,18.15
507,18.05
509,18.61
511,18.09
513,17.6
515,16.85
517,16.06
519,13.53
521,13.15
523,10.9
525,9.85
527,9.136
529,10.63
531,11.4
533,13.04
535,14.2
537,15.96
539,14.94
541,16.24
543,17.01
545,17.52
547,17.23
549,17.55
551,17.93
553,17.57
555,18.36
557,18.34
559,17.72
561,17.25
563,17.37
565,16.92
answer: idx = 0.83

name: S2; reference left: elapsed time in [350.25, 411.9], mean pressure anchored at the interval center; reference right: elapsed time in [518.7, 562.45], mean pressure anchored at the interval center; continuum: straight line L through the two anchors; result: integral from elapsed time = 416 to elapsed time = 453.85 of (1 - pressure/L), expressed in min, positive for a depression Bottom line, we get -4.1 min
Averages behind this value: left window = 17.7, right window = 15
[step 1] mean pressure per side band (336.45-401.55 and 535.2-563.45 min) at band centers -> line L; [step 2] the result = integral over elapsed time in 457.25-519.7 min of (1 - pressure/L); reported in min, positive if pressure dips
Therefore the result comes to -3.7 min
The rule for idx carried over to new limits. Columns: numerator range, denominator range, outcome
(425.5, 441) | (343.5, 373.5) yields 1.03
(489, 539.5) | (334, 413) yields 0.89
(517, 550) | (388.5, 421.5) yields 0.78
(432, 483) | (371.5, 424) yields 1.06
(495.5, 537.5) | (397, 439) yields 0.85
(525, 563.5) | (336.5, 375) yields 0.88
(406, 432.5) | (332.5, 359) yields 1.03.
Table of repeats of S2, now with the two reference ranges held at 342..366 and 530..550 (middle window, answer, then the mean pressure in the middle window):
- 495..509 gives -2.35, 18.7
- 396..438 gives -2.52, 18.1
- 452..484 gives -4.65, 18.8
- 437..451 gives -1.68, 18.8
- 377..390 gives 0.14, 17.3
